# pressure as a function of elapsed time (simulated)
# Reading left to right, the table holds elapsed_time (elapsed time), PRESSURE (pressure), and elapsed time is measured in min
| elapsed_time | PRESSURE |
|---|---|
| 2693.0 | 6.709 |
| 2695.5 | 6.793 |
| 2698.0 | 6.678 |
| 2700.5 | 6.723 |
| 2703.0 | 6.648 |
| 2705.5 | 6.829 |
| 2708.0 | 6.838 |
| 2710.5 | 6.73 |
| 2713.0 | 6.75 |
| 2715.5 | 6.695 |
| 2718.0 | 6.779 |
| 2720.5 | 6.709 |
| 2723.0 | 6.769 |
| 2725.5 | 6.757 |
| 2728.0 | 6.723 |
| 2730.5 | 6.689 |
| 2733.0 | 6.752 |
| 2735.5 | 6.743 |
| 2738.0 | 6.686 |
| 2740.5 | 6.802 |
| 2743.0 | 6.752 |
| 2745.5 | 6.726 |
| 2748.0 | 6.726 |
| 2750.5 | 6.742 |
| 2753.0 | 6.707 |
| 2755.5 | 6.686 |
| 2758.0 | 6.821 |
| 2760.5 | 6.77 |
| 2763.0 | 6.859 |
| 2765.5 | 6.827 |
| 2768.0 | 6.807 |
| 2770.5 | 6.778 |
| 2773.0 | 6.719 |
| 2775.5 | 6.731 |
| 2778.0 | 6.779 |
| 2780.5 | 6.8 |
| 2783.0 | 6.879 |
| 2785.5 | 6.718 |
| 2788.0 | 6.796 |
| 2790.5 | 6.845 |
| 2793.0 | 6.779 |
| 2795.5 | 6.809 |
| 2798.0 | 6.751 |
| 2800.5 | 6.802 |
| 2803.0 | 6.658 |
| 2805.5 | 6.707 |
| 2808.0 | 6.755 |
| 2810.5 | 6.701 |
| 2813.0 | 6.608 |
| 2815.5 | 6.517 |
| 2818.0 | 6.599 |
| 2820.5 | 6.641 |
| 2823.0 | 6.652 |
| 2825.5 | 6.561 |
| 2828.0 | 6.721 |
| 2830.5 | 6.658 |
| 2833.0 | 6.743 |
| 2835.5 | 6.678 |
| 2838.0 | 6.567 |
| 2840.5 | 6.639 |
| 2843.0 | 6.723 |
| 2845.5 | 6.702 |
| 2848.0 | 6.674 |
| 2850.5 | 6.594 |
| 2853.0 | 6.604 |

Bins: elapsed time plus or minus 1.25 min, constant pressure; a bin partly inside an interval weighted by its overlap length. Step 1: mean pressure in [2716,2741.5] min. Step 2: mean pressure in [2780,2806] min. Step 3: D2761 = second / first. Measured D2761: 1.0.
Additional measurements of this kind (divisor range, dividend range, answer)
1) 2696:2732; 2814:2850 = 0.99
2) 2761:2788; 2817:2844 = 0.98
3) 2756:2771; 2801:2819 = 0.98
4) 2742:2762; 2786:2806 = 1.00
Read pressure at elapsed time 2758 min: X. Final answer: 6.821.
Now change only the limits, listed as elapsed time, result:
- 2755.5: 6.686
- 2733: 6.752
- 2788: 6.796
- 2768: 6.807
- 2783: 6.879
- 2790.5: 6.845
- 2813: 6.608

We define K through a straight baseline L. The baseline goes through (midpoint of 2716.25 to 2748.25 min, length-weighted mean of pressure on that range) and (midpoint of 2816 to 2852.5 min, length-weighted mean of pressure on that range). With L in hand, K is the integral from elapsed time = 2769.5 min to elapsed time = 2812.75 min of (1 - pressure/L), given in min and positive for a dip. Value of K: -0.5 min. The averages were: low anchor 6.74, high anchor 6.65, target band 6.76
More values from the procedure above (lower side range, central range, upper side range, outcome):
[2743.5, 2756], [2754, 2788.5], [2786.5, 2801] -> -0.1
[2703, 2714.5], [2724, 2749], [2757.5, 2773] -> 0.2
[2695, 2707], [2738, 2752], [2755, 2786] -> 0.0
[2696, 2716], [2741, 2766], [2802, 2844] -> -0.2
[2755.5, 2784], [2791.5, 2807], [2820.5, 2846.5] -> 0.0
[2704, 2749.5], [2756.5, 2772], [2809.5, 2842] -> -0.2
